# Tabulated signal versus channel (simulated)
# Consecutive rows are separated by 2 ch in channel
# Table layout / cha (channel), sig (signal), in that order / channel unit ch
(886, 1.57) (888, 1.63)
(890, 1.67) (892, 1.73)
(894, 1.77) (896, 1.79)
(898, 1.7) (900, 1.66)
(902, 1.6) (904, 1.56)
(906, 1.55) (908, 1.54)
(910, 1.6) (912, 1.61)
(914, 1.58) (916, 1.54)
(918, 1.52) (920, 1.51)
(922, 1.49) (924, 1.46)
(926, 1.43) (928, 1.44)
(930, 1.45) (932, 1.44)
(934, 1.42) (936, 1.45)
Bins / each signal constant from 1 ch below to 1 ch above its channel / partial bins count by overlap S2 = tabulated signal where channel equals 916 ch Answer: 1.54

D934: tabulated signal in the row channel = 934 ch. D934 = 1.42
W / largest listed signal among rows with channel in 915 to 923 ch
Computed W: 1.54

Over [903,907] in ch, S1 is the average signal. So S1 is 1.56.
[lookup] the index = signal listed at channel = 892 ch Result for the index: 1.73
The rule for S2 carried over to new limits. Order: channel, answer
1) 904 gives 1.56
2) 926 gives 1.43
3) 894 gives 1.77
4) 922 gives 1.49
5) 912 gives 1.61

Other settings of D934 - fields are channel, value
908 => 1.54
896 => 1.79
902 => 1.6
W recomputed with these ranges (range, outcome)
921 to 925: 1.49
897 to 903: 1.7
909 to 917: 1.61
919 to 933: 1.51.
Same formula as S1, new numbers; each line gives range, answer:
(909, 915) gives 1.6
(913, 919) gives 1.55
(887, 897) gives 1.72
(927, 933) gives 1.44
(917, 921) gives 1.52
